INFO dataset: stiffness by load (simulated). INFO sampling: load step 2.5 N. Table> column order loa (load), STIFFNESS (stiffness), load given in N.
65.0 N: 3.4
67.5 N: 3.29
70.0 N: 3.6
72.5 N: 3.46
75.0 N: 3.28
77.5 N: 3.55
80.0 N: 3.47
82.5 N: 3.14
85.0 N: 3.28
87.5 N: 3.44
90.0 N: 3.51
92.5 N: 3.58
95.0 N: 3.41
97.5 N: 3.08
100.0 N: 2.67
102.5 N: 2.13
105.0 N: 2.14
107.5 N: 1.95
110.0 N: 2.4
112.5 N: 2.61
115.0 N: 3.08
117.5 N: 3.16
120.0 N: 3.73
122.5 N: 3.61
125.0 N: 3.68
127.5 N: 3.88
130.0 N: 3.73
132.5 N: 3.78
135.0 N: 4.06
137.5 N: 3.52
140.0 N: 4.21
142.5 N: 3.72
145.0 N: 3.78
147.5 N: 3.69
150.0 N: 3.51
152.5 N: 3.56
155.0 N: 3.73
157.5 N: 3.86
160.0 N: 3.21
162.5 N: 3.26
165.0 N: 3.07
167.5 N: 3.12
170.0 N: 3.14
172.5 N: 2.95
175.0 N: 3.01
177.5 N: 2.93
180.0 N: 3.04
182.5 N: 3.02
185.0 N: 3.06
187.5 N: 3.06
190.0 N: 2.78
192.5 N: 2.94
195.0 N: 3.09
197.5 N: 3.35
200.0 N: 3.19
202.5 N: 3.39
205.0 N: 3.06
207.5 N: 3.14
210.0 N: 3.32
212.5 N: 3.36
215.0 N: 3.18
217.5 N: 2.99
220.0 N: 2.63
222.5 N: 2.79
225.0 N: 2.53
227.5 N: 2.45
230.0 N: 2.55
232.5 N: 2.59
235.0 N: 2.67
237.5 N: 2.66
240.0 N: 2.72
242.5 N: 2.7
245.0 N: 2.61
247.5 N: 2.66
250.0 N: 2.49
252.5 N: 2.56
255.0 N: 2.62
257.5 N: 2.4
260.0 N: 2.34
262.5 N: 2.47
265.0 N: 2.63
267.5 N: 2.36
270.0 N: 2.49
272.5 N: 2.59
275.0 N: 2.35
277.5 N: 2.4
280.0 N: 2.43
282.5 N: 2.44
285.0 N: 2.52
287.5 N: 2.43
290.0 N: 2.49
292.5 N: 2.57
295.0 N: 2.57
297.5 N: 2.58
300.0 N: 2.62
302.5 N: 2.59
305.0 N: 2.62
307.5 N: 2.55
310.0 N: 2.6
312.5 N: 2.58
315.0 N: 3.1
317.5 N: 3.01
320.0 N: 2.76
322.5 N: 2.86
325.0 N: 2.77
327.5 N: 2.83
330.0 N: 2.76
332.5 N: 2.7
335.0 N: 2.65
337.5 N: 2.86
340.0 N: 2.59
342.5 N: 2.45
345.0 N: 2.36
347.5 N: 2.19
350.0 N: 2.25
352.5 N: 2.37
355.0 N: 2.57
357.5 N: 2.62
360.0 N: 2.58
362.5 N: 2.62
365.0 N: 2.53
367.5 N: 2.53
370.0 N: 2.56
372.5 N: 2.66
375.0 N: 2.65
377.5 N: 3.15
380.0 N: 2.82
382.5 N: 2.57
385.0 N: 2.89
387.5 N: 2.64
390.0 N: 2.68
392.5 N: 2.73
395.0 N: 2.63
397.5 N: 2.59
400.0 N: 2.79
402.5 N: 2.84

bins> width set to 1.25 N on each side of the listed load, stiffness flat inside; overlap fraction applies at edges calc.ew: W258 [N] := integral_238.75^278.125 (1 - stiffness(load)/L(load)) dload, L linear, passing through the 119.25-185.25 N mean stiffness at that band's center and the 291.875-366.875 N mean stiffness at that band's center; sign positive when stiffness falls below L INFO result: 5.85 N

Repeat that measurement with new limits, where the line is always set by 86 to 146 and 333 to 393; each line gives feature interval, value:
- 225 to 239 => 1.8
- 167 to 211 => -0.1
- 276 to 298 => 2.5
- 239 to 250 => 1.1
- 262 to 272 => 1.3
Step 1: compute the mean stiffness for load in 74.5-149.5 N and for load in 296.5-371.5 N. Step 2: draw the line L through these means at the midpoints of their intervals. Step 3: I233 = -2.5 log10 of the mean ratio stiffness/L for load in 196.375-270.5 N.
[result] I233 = 0.07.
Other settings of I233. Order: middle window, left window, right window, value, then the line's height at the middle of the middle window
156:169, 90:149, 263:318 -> -0.067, 3.11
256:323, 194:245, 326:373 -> 0.063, 2.72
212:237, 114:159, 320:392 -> 0.185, 3.26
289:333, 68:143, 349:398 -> 0.035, 2.79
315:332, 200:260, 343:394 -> -0.074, 2.66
